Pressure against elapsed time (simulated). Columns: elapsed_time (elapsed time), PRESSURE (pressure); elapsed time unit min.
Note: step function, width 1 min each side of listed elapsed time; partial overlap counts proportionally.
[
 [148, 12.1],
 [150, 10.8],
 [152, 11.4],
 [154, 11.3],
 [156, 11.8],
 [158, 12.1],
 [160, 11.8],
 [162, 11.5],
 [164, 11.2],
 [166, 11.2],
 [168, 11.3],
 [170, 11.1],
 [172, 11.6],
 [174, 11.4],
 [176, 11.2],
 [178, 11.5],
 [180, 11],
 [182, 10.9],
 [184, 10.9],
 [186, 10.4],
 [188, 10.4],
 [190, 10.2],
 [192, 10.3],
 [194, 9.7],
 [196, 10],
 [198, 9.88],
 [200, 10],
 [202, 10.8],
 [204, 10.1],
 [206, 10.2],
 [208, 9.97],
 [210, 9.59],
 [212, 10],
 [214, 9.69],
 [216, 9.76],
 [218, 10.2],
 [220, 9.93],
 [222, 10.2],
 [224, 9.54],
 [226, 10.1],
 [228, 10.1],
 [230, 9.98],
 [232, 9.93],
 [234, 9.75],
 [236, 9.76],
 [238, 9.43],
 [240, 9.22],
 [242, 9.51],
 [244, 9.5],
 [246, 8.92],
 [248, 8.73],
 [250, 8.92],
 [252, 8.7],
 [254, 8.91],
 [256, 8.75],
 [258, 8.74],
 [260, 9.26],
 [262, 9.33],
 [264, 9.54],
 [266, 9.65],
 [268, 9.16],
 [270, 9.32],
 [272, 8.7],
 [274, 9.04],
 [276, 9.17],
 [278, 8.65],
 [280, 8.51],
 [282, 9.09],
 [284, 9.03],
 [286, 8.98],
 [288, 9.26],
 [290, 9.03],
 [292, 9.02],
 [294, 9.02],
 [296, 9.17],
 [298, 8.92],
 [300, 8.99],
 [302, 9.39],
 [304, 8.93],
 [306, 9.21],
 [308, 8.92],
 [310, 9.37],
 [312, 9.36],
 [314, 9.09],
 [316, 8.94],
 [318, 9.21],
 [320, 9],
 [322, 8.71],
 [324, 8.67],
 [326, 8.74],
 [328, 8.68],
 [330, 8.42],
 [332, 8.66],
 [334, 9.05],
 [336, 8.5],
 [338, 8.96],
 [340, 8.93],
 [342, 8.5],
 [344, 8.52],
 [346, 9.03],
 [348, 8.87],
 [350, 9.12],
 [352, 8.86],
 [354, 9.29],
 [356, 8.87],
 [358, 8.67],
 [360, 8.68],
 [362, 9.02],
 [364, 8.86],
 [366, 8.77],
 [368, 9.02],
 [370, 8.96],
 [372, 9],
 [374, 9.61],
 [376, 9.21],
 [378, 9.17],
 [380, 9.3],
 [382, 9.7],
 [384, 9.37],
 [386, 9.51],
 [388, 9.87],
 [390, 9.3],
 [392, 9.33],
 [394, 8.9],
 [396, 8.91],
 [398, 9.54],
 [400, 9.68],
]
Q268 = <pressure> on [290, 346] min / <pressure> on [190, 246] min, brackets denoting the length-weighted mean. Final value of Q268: 0.9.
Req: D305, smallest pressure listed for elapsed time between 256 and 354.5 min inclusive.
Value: 8.42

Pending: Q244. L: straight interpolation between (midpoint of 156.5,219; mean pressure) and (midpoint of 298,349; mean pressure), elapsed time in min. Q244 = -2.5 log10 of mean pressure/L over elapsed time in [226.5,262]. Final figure 0.07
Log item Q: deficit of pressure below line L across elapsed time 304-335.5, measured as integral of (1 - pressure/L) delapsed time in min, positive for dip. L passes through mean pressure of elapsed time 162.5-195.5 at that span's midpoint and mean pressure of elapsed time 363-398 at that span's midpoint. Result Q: 2.6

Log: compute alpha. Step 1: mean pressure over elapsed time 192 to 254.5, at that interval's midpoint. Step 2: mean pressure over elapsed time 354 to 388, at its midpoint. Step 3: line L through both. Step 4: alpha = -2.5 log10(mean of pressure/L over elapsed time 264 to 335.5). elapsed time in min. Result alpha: 0.05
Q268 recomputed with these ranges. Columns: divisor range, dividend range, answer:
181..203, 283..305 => 0.88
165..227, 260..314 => 0.87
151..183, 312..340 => 0.78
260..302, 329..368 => 0.97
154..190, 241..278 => 0.81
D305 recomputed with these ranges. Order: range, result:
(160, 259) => 8.7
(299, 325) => 8.67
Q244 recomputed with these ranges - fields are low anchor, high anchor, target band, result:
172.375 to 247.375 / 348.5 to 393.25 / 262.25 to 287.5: 0.07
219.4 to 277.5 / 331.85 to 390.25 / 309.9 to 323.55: 0.01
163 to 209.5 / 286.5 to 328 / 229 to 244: 0.04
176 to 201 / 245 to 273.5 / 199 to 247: -0.01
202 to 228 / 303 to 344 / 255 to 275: 0.04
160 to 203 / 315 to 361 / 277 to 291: 0.07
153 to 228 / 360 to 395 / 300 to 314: 0.06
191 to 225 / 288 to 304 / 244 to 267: 0.05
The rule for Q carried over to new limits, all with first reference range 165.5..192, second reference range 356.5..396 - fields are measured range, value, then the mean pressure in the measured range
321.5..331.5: 1.02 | 8.64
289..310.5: 1.70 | 9.08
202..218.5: 1.09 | 9.98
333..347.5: 1.08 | 8.79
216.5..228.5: 0.66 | 10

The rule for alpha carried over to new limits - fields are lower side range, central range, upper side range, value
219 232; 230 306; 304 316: 0.048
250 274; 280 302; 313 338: -0.010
